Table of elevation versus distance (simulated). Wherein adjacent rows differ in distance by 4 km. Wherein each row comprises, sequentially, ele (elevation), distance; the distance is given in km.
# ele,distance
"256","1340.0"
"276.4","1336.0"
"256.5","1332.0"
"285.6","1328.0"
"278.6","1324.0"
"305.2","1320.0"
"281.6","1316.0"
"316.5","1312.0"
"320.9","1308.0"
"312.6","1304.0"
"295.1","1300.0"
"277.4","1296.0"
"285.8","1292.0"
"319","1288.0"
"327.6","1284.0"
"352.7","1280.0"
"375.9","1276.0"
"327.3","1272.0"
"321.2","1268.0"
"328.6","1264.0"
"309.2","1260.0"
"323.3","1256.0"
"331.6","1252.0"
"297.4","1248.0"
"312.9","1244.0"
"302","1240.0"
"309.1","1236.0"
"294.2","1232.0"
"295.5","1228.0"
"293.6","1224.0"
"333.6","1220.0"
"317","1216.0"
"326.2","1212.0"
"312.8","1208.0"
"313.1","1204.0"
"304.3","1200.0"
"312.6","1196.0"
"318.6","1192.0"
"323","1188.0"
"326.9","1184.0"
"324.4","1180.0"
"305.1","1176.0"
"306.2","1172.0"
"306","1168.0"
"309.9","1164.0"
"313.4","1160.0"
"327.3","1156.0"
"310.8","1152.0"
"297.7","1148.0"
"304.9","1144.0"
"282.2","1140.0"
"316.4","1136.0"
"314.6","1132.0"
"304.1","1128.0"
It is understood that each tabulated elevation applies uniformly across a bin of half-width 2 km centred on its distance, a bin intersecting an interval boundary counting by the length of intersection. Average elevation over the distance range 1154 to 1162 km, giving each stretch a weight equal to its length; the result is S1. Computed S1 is 320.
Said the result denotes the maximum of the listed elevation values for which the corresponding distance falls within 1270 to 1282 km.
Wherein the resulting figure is 375.9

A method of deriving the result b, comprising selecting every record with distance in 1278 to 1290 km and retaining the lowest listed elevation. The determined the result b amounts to 319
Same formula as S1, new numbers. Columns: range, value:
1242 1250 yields 305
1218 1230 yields 308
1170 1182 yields 312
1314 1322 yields 293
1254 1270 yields 321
